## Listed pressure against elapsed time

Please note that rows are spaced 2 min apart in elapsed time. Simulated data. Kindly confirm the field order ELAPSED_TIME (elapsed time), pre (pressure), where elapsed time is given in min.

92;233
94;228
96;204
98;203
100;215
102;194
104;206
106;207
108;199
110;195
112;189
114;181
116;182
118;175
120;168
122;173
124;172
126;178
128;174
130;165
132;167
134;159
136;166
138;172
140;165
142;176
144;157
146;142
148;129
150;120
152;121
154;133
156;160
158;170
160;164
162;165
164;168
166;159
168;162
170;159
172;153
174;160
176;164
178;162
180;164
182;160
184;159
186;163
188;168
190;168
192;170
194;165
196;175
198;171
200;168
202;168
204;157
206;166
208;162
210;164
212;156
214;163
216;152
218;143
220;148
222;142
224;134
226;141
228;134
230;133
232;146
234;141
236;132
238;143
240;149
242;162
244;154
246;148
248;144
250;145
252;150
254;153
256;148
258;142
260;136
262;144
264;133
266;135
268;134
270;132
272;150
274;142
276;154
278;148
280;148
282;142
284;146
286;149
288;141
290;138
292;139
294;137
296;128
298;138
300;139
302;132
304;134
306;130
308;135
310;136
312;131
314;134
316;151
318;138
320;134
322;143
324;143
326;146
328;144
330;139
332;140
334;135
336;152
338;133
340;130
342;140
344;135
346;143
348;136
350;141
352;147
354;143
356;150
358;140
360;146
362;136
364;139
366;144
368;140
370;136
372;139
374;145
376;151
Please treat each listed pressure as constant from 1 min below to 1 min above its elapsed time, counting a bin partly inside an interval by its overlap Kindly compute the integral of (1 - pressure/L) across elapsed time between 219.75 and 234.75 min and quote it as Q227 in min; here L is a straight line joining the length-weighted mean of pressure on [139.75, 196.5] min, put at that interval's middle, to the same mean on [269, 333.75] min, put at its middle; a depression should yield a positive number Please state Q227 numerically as 1.0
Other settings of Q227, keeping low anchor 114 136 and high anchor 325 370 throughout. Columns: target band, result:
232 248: 0.9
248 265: 1.0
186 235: 1.2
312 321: 0.4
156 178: 0.5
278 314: 2.4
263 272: 1.0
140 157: 2.5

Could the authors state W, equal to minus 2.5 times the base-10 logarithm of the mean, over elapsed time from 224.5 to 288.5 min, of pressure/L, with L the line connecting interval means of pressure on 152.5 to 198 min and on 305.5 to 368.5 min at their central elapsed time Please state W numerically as 0.053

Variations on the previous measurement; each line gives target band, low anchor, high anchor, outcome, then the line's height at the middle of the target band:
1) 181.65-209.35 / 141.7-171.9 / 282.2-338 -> -0.12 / 149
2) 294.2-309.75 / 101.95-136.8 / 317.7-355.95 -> 0.10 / 147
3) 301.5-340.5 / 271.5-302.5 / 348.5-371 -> 0.03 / 142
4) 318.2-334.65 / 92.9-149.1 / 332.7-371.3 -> 0.03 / 145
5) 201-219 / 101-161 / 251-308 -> -0.04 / 154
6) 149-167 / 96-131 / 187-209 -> 0.17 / 177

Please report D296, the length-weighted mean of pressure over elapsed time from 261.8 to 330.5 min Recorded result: 140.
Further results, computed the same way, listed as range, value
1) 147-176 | 152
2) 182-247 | 155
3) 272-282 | 148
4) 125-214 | 161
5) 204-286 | 146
